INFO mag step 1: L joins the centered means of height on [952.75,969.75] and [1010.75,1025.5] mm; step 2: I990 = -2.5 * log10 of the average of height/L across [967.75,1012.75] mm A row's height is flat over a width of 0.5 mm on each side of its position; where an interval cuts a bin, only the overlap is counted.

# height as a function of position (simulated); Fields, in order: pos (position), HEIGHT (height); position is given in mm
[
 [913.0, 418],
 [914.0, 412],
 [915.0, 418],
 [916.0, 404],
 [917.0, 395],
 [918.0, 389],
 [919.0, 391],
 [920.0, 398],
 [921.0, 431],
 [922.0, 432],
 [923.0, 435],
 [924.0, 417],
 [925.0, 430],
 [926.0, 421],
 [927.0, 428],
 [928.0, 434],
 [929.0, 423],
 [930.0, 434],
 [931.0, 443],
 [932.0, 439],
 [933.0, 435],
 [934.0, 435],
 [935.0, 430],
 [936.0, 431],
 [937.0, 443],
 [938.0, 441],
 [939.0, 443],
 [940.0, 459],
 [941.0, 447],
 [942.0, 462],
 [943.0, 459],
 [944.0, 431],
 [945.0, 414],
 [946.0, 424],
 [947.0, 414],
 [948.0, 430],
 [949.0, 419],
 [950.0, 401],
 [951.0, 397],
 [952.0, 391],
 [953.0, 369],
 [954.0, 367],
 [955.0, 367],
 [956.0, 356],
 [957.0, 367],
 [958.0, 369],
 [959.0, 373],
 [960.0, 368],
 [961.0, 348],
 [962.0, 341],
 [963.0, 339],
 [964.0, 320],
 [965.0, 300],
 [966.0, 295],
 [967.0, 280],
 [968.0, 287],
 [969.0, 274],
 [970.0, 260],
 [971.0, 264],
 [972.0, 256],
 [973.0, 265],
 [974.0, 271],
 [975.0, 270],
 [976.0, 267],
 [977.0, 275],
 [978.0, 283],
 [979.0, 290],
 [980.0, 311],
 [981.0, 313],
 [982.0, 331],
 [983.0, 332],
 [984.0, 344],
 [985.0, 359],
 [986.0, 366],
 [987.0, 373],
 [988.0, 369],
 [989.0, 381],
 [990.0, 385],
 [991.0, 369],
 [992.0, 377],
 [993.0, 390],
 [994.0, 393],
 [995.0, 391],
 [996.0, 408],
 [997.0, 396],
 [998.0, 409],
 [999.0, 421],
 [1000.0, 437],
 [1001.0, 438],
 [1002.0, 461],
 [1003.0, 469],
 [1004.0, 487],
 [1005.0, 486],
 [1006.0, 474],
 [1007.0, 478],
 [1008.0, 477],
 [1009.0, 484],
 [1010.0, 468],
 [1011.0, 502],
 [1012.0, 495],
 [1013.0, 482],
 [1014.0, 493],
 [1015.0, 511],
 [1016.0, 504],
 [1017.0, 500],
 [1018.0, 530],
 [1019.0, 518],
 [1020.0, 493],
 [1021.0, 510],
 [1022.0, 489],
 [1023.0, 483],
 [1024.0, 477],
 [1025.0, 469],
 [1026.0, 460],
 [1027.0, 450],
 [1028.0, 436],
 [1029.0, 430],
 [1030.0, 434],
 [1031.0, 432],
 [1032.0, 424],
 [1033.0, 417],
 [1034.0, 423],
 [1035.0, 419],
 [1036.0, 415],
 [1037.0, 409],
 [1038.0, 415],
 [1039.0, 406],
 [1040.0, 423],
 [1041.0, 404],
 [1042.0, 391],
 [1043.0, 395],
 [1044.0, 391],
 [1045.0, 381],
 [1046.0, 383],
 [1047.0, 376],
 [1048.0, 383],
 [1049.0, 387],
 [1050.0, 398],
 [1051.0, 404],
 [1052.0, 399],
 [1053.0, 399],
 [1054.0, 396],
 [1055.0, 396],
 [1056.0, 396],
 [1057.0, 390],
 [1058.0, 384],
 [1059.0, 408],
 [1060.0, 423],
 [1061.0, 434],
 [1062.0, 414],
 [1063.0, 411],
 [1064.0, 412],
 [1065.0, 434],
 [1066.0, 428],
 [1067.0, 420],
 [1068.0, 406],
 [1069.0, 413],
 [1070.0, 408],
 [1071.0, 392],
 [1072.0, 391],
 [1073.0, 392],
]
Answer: 0.13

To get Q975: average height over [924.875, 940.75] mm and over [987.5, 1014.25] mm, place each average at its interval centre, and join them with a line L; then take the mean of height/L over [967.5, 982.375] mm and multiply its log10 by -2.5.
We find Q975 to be 0.480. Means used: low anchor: 436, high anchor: 437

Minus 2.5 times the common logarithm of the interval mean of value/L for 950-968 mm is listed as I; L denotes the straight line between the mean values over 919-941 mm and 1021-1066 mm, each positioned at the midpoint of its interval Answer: 0.22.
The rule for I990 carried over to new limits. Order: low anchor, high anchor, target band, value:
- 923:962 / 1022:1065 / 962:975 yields 0.40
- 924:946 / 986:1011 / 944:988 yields 0.27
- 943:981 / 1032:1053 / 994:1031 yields -0.23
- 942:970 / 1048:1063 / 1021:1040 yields -0.12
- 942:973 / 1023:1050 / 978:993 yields 0.09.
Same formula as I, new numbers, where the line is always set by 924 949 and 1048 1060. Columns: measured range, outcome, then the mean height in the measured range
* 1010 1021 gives -0.22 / 502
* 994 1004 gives -0.03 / 427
